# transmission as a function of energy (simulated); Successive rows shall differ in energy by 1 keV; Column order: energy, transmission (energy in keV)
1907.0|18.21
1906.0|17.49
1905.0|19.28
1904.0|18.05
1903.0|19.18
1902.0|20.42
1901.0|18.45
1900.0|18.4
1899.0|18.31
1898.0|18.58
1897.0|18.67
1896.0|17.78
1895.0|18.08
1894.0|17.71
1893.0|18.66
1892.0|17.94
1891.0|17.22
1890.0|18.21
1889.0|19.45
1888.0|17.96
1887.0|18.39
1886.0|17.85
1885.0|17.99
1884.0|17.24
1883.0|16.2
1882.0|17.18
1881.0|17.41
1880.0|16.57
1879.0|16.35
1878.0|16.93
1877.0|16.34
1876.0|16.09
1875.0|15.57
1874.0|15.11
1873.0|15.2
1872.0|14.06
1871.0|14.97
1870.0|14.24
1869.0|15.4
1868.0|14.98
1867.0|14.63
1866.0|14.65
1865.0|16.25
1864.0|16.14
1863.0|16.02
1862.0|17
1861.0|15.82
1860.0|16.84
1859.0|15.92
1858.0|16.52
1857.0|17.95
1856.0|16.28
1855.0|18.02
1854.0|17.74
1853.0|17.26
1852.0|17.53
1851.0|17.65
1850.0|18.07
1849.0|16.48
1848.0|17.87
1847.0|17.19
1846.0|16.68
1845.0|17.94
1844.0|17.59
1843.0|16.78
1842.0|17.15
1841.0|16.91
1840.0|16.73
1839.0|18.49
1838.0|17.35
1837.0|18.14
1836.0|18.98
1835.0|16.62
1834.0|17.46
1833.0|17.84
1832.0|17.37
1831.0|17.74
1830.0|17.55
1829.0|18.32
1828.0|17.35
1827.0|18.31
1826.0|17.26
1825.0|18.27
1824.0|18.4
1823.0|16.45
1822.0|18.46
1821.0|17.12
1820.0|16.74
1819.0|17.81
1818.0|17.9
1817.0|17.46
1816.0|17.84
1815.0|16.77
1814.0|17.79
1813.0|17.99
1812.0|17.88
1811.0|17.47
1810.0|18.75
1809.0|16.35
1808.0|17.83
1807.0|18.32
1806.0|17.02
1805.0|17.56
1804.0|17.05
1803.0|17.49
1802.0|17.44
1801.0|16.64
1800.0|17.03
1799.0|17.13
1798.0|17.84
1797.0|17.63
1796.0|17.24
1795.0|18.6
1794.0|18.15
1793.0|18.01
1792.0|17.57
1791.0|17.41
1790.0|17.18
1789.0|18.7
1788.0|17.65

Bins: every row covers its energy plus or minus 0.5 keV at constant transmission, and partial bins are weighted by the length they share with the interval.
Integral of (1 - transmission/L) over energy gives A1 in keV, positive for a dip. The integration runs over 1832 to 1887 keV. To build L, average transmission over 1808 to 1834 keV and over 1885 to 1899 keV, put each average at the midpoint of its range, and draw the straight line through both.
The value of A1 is 3.71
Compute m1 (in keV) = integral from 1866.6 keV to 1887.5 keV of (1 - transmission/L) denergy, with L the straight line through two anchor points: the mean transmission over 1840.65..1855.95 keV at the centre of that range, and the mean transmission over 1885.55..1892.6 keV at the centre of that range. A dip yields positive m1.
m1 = 2.1 keV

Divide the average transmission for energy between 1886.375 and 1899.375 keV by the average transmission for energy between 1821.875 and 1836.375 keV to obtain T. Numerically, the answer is 1.03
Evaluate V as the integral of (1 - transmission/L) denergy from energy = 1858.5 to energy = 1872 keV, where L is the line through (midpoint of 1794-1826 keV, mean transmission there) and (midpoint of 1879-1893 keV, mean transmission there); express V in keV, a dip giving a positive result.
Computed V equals 1.6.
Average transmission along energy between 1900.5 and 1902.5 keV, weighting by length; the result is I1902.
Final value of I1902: 19.4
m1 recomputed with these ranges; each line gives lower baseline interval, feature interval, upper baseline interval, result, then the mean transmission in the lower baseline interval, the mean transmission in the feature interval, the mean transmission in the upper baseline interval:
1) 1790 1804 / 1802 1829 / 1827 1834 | 0.03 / 17.5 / 17.6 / 17.7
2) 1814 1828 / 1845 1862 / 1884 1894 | 0.68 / 17.6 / 17.1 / 18.1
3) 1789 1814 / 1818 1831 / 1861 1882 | -0.54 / 17.6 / 17.7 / 15.7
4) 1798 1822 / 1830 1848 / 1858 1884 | -0.82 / 17.5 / 17.5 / 15.9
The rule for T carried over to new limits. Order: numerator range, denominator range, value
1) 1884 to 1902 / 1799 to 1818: 1.04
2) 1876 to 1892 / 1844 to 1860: 1.01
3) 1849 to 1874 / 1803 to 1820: 0.92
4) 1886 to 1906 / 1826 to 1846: 1.05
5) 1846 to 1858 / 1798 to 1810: 1.00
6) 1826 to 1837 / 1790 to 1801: 1.01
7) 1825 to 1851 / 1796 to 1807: 1.01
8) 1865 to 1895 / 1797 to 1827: 0.95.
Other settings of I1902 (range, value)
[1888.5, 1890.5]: 18.8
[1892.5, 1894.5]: 18.2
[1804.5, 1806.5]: 17.3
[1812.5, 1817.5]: 17.6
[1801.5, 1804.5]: 17.3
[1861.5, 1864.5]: 16.4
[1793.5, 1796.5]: 18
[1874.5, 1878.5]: 16.2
